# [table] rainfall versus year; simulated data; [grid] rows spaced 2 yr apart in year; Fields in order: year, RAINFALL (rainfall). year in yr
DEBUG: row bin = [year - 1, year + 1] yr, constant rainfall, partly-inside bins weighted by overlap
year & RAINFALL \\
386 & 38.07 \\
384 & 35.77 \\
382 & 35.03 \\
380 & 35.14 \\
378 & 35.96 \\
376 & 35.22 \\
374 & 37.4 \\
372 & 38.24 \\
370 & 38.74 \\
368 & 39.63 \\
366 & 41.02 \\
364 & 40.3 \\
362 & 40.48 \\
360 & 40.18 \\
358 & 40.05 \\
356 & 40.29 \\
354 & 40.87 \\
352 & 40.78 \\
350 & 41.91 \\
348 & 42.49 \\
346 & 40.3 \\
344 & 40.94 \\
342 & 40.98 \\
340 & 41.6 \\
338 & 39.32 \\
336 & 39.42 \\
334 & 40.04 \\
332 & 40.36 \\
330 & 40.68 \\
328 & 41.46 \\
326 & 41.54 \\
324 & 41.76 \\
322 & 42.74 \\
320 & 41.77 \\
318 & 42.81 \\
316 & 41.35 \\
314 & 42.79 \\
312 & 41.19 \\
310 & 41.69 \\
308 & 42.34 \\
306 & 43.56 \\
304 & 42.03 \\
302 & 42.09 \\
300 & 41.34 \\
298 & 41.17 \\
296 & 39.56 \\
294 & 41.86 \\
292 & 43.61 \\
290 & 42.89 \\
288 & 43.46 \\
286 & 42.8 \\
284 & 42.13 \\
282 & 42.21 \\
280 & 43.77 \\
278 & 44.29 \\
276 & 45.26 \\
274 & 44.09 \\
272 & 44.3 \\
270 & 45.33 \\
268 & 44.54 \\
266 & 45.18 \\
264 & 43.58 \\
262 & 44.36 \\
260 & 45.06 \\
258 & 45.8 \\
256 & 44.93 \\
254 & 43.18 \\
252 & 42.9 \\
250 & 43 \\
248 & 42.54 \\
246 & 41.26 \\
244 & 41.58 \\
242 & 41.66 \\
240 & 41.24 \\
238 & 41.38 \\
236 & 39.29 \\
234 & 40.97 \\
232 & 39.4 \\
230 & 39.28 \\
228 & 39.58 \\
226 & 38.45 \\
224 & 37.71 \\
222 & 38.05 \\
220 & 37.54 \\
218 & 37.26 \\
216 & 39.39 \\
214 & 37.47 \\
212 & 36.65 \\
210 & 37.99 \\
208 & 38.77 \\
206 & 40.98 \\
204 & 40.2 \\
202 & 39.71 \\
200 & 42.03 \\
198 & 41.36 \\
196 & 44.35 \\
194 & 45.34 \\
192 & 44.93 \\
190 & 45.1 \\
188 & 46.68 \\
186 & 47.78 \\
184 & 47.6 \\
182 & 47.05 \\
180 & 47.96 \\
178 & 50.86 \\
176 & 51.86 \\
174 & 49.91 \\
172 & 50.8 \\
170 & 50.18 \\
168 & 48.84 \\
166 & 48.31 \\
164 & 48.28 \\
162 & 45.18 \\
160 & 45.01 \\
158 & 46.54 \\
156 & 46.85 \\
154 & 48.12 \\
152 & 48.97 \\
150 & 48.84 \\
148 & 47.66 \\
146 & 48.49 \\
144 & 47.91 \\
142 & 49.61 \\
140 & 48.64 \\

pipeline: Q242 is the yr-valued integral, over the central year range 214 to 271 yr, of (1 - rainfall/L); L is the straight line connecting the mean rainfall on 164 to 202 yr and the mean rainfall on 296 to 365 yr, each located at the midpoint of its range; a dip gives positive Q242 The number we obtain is 4.0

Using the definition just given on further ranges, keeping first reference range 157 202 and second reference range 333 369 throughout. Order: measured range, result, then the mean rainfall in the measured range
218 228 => 1.6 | 38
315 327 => -0.1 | 42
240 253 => 0.7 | 42.1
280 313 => 0.3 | 42.2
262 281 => -0.4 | 44.5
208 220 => 2.1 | 37.8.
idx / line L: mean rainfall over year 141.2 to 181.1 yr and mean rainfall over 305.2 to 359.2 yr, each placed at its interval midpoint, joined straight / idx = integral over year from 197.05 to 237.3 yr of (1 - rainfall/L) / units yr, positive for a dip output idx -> 6.1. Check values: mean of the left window 48.5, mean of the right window 41.3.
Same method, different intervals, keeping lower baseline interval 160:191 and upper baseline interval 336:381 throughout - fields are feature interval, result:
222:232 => 1.6 yr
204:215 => 1.9 yr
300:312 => 0.0 yr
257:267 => -0.1 yr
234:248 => 1.2 yr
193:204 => 1.1 yr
